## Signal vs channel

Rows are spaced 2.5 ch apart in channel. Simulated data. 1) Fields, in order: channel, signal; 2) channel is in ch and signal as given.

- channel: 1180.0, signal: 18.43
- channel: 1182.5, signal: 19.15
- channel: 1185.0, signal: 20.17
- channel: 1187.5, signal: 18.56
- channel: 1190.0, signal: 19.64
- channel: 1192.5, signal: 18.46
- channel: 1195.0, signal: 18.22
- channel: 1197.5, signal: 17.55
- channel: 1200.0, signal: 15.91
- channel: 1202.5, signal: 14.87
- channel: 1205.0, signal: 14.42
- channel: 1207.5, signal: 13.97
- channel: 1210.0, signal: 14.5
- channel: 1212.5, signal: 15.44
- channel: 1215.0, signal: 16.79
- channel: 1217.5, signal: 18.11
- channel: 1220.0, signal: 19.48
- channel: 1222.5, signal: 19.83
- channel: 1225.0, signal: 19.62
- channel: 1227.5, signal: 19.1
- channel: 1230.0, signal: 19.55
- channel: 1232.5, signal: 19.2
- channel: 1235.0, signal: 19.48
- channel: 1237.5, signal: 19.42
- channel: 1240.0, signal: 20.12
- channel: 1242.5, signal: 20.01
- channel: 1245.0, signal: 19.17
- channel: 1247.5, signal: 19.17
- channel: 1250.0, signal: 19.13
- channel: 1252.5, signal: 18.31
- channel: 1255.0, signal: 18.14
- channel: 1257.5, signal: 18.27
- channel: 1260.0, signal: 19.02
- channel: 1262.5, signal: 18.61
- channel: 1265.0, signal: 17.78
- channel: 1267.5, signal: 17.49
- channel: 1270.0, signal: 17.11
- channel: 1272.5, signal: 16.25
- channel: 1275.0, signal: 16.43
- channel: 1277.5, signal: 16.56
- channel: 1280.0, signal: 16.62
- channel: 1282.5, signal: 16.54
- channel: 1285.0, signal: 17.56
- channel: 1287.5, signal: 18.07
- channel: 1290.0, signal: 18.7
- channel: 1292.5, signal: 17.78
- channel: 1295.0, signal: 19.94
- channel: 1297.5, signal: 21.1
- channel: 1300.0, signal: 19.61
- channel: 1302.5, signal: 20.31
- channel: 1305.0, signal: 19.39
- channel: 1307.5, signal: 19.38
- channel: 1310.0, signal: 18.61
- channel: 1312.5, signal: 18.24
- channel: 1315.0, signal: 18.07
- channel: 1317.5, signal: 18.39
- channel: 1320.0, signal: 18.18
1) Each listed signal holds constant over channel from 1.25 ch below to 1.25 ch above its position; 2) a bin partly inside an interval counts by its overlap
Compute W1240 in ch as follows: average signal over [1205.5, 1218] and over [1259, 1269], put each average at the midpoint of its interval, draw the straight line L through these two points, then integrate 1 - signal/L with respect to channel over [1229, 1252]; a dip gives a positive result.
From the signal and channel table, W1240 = -3.3 ch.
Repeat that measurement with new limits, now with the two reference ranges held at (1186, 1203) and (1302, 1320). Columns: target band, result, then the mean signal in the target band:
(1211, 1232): -0.5 ch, 18.5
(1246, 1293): 1.7 ch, 17.8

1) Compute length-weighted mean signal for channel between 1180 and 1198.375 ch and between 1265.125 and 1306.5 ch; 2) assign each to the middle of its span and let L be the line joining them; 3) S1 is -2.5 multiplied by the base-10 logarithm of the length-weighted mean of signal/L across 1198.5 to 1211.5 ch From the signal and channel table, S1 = 0.25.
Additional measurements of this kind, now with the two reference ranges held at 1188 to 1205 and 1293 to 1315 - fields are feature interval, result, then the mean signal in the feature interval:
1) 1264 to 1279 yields 0.113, 16.9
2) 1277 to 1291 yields 0.100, 17.4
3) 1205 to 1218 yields 0.137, 15.5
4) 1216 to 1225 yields -0.082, 19.1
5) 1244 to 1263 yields -0.018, 18.7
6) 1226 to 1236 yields -0.080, 19.3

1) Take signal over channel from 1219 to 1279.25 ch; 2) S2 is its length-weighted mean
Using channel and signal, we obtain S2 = 18.6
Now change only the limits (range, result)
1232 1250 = 19.5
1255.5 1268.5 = 18.2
